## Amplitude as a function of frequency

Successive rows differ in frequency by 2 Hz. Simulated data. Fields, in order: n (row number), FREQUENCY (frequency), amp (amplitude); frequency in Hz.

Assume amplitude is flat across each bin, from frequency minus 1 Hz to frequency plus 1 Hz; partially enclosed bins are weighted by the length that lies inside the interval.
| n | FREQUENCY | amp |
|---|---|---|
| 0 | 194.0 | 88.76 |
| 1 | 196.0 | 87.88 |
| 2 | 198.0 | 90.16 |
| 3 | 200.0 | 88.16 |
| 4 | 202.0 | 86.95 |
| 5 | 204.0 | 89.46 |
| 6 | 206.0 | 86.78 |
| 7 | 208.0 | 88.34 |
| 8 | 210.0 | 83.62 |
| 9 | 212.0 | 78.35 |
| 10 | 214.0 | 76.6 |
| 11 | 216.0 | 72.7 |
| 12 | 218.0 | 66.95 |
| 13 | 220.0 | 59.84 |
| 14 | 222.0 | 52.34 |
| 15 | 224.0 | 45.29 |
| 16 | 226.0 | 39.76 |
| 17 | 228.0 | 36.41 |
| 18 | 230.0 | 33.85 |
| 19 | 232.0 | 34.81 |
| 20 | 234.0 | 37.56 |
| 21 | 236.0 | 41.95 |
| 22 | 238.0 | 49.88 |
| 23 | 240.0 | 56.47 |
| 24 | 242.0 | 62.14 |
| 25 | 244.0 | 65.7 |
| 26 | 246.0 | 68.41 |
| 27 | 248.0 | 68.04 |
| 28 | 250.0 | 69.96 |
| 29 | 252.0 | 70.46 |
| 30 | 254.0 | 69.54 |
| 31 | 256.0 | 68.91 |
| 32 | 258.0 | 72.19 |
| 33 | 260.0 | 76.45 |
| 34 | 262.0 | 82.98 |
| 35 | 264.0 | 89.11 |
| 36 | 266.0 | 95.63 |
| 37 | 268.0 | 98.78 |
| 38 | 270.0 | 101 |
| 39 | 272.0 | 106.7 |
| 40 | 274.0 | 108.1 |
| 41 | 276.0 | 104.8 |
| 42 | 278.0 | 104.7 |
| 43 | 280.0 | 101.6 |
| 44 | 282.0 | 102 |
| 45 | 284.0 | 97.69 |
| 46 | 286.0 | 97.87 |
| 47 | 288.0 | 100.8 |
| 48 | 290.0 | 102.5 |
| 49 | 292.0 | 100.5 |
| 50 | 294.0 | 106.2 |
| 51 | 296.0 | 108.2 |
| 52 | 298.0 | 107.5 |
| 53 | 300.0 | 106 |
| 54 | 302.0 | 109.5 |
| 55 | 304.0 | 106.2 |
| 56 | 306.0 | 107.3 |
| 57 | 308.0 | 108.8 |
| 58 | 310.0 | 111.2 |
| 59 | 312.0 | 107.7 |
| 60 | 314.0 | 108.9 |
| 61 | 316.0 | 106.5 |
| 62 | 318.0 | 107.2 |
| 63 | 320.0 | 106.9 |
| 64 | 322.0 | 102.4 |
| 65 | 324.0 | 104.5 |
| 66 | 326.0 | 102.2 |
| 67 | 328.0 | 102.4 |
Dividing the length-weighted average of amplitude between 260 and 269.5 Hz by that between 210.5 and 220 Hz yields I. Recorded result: 1.2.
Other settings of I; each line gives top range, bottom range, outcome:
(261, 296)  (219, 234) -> 2.34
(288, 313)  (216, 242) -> 2.23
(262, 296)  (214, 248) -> 1.91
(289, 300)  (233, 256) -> 1.74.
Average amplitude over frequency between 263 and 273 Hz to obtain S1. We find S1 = 98.2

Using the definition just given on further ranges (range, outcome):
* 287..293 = 101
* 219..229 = 46.7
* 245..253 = 69.2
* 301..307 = 108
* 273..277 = 106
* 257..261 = 74.3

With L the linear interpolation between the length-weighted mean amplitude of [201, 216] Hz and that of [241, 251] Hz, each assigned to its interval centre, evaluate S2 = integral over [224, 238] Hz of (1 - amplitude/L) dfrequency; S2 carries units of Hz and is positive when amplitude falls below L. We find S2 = 6.6 Hz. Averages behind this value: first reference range 83.5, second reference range 66.8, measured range 38.8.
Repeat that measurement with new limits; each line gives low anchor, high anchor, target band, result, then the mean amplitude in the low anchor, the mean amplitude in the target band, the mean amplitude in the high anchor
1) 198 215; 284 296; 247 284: 3.3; 85.1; 88.6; 102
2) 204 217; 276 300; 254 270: 2.0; 81.7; 83.7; 103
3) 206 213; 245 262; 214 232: 6.5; 83.9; 51.4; 71.2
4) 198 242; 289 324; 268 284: -2.2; 62.8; 103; 107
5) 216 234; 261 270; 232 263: 4.2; 47.2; 63.1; 92.7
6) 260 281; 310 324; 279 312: -0.6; 98.2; 105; 107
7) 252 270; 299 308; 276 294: -1.0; 82.1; 101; 107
